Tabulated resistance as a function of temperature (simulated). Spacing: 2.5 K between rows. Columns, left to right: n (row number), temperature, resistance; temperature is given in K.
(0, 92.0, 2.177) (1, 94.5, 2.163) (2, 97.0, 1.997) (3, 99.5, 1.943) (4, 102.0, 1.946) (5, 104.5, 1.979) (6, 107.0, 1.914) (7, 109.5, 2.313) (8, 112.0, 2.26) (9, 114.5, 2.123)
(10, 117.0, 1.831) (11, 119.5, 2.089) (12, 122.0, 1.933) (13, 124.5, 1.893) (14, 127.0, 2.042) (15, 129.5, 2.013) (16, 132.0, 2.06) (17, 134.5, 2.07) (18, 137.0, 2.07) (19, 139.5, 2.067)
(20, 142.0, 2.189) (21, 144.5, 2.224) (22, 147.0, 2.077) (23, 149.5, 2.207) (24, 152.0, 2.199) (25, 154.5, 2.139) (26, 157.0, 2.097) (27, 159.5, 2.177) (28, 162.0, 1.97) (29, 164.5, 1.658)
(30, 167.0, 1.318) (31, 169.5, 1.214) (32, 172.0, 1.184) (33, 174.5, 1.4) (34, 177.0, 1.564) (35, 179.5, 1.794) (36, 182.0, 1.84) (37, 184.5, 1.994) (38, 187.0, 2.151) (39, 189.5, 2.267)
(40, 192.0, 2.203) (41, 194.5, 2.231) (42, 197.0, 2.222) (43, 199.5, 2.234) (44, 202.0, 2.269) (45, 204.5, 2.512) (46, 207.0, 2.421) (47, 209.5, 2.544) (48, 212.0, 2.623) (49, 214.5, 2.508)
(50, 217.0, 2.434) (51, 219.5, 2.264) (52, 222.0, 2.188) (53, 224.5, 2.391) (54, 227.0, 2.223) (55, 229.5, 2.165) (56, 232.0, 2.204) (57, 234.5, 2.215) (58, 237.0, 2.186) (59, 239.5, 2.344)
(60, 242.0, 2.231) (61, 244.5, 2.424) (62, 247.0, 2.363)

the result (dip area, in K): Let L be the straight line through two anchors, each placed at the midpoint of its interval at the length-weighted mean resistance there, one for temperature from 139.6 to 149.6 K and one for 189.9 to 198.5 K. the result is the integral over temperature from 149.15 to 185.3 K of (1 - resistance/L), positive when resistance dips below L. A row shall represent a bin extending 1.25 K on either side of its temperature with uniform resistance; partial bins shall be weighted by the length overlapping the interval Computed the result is 6.9 K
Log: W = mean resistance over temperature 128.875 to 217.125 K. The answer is 2.06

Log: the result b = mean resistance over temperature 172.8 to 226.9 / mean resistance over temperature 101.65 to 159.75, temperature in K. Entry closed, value 1.05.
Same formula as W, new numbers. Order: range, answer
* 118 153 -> 2.08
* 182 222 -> 2.31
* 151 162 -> 2.13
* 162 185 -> 1.56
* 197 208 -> 2.34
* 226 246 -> 2.25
